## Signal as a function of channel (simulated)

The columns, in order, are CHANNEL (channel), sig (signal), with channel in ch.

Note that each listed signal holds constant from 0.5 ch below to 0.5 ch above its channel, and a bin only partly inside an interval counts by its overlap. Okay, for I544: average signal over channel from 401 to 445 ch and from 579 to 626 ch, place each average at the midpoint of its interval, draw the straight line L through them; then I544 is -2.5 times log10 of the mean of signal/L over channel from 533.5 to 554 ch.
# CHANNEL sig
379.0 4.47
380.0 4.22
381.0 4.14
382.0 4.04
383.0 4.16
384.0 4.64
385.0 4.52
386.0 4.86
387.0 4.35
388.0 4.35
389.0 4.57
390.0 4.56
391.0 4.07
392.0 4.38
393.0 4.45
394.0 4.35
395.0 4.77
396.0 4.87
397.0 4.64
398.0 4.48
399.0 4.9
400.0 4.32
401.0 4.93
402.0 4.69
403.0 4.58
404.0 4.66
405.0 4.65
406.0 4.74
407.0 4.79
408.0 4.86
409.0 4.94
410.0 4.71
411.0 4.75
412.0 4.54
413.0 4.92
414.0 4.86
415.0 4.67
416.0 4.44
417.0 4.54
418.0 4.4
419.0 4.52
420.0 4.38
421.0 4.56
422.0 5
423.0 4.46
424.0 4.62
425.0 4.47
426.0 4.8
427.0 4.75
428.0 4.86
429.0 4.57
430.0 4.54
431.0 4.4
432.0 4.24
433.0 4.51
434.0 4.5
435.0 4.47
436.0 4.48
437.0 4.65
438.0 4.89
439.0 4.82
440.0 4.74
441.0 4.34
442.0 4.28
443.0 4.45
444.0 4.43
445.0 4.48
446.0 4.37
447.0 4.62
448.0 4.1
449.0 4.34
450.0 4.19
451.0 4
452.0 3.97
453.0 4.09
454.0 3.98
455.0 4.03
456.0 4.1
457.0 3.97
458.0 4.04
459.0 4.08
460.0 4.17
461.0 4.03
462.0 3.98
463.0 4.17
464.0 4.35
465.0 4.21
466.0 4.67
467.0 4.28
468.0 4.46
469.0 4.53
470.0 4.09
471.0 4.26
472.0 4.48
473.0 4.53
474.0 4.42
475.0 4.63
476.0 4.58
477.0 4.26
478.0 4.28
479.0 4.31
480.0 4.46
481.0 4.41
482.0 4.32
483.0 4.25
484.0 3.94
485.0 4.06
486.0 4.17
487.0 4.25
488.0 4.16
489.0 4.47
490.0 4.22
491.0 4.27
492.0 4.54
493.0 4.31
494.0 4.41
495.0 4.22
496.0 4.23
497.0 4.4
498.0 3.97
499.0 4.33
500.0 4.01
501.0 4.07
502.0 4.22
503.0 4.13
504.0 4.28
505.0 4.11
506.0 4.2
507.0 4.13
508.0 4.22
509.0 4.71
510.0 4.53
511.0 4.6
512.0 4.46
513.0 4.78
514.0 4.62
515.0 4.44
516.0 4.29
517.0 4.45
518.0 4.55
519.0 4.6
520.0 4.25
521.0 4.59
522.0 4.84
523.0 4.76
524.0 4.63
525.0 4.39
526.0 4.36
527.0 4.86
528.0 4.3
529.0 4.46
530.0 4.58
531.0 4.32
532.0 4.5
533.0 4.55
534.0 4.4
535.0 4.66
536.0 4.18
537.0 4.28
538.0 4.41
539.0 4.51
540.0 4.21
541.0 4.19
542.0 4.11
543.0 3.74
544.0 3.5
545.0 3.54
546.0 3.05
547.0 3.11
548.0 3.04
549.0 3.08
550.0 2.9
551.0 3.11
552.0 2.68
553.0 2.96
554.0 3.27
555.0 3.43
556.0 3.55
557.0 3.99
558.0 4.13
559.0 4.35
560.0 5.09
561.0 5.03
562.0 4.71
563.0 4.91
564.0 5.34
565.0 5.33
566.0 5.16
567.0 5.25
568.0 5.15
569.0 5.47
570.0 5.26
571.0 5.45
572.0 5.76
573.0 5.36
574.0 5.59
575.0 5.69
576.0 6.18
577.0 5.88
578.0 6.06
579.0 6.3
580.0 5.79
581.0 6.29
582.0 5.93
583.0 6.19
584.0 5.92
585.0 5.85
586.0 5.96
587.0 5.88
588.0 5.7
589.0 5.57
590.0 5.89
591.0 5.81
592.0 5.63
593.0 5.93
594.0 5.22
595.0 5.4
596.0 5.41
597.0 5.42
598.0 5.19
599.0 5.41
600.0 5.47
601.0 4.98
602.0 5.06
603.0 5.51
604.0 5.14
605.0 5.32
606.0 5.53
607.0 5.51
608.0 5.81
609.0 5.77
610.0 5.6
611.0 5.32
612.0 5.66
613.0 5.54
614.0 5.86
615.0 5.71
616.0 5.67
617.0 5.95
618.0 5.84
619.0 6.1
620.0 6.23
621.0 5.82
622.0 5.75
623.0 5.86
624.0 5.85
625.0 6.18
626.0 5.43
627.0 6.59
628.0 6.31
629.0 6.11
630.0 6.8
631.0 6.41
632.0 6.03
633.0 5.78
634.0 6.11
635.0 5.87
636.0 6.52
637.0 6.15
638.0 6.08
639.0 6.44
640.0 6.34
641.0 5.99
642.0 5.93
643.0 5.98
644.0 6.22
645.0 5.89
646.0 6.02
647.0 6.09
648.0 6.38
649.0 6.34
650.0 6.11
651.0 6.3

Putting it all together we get 0.40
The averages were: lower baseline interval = 4.62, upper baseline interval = 5.69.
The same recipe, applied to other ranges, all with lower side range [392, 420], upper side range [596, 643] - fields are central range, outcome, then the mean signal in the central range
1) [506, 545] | 0.20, 4.41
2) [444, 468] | 0.18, 4.19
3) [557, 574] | 0.09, 5.09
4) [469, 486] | 0.17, 4.33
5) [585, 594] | -0.02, 5.77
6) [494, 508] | 0.23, 4.19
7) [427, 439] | 0.05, 4.57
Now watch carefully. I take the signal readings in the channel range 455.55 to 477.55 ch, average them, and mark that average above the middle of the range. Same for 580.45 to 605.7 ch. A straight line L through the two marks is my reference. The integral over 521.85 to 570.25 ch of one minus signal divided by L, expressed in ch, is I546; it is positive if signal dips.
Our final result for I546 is 8.37 ch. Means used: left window 4.29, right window 5.6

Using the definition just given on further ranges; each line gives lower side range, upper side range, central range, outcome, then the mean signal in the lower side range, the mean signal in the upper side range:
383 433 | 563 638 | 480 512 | 5.33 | 4.61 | 5.74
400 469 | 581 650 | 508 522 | 1.53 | 4.47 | 5.85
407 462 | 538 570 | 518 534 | -1.36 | 4.46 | 4.09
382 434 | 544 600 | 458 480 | 1.92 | 4.59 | 4.96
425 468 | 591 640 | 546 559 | 4.83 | 4.36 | 5.78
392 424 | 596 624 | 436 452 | 1.28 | 4.65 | 5.59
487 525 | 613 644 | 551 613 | 1.79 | 4.38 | 6.05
